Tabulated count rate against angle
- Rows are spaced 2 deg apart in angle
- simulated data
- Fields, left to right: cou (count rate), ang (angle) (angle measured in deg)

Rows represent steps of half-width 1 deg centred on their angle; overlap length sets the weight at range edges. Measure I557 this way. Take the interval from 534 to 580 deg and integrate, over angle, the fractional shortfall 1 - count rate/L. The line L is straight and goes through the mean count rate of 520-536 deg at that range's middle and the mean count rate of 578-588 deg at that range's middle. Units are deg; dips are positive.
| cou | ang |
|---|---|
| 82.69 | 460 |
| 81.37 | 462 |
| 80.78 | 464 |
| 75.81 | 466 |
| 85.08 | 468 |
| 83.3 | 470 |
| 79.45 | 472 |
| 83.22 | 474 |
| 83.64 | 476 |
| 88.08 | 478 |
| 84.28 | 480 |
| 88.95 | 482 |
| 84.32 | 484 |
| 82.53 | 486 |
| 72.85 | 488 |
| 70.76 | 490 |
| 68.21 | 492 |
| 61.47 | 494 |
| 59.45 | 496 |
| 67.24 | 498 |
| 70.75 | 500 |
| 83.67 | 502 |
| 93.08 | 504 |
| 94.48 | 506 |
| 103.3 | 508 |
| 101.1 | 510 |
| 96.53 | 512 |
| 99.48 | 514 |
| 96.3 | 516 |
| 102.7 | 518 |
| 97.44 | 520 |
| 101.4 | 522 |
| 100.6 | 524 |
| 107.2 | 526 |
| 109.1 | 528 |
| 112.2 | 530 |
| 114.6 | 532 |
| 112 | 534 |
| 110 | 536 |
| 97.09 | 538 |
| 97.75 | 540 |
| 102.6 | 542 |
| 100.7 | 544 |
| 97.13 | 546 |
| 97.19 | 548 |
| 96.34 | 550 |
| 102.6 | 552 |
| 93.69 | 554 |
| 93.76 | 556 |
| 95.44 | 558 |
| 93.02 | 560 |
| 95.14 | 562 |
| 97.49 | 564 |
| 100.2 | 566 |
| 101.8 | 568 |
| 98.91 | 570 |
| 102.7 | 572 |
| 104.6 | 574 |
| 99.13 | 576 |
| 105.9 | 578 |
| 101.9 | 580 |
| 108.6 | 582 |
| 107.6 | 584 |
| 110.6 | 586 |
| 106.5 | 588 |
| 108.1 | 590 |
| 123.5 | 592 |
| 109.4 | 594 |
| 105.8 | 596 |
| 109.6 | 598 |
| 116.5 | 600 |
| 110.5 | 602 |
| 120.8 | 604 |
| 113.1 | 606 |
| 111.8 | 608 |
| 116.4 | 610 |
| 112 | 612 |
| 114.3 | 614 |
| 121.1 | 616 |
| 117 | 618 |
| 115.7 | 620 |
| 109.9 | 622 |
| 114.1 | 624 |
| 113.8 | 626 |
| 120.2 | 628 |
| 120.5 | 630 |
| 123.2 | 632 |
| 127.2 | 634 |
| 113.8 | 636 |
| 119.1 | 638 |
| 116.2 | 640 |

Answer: 3.3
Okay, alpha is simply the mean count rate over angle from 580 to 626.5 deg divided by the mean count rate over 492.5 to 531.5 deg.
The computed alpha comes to 1.2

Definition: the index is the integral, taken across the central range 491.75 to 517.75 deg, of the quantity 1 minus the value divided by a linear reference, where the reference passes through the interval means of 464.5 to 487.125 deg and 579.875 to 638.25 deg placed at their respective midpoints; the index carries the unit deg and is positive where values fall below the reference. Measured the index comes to 1.5 deg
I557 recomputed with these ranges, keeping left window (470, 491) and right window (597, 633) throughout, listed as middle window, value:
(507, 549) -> -4.0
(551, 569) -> 0.8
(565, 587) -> 0.4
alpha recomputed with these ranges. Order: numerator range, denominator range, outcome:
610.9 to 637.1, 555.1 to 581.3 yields 1.18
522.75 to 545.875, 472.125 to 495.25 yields 1.34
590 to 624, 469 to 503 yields 1.48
